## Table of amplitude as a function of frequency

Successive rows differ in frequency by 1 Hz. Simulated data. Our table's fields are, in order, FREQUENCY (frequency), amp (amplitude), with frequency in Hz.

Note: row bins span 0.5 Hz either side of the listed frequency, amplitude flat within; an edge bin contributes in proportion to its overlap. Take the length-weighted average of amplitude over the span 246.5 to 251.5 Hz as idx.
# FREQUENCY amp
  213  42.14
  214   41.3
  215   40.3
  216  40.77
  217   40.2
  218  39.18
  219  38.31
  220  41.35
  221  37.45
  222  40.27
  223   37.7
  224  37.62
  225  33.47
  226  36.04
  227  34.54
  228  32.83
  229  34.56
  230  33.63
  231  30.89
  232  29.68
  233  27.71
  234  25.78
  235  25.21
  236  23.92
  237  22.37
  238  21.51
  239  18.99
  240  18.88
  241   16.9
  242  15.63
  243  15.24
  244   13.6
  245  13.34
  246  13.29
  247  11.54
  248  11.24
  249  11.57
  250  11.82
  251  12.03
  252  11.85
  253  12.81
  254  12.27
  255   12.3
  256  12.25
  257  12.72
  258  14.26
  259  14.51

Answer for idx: 11.6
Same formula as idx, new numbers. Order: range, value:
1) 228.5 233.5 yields 31.3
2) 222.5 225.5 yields 36.3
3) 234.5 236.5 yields 24.6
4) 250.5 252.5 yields 11.9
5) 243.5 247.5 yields 12.9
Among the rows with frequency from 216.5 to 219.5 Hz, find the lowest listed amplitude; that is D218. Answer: 38.31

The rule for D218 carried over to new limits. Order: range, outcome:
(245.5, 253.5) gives 11.24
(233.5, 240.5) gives 18.88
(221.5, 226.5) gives 33.47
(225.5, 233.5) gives 27.71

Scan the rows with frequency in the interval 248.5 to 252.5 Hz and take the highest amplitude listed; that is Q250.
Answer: 12.03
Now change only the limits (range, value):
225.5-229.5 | 36.04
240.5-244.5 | 16.9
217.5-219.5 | 39.18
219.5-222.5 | 41.35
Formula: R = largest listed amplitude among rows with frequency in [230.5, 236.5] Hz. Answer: 30.89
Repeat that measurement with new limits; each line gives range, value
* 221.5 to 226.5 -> 40.27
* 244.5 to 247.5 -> 13.34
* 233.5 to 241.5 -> 25.78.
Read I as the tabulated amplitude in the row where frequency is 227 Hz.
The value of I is 34.54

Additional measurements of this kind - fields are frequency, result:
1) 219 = 38.31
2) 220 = 41.35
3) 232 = 29.68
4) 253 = 12.81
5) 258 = 14.26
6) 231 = 30.89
